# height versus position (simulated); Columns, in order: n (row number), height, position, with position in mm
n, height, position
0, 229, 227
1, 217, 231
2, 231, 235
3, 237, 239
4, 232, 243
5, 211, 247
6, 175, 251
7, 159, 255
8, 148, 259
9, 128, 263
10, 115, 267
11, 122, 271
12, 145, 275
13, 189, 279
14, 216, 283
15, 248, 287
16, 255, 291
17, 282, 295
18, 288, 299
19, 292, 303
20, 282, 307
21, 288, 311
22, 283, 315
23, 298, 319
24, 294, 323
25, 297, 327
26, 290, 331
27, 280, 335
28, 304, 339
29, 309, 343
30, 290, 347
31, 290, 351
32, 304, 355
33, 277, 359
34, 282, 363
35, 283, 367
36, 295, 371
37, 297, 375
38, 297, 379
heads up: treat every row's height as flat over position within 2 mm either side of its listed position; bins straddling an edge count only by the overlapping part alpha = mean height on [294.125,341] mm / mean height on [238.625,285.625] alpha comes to 1.69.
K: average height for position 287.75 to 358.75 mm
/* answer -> 289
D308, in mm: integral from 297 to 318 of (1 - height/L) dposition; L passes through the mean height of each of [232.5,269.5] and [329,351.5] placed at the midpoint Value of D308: -2.9 mm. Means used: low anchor 181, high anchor 294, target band 287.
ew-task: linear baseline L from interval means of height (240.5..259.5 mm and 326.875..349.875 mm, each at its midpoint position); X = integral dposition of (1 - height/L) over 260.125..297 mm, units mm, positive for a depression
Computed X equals 6.28 mm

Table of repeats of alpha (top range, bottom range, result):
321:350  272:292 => 1.44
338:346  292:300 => 1.09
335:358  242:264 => 1.69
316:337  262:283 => 1.97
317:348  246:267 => 1.88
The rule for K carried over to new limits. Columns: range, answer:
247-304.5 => 197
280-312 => 266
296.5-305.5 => 289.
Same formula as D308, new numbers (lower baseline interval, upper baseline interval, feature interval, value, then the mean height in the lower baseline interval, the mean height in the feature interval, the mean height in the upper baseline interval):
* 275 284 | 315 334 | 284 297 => -2.7 mm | 188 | 258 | 293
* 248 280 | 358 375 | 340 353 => -1.9 mm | 148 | 297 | 286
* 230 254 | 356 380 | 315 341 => -2.7 mm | 215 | 293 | 289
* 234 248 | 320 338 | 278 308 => 1.0 mm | 229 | 258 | 291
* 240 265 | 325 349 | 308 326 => -1.6 mm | 178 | 291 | 295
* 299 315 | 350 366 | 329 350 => -0.5 mm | 287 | 294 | 288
